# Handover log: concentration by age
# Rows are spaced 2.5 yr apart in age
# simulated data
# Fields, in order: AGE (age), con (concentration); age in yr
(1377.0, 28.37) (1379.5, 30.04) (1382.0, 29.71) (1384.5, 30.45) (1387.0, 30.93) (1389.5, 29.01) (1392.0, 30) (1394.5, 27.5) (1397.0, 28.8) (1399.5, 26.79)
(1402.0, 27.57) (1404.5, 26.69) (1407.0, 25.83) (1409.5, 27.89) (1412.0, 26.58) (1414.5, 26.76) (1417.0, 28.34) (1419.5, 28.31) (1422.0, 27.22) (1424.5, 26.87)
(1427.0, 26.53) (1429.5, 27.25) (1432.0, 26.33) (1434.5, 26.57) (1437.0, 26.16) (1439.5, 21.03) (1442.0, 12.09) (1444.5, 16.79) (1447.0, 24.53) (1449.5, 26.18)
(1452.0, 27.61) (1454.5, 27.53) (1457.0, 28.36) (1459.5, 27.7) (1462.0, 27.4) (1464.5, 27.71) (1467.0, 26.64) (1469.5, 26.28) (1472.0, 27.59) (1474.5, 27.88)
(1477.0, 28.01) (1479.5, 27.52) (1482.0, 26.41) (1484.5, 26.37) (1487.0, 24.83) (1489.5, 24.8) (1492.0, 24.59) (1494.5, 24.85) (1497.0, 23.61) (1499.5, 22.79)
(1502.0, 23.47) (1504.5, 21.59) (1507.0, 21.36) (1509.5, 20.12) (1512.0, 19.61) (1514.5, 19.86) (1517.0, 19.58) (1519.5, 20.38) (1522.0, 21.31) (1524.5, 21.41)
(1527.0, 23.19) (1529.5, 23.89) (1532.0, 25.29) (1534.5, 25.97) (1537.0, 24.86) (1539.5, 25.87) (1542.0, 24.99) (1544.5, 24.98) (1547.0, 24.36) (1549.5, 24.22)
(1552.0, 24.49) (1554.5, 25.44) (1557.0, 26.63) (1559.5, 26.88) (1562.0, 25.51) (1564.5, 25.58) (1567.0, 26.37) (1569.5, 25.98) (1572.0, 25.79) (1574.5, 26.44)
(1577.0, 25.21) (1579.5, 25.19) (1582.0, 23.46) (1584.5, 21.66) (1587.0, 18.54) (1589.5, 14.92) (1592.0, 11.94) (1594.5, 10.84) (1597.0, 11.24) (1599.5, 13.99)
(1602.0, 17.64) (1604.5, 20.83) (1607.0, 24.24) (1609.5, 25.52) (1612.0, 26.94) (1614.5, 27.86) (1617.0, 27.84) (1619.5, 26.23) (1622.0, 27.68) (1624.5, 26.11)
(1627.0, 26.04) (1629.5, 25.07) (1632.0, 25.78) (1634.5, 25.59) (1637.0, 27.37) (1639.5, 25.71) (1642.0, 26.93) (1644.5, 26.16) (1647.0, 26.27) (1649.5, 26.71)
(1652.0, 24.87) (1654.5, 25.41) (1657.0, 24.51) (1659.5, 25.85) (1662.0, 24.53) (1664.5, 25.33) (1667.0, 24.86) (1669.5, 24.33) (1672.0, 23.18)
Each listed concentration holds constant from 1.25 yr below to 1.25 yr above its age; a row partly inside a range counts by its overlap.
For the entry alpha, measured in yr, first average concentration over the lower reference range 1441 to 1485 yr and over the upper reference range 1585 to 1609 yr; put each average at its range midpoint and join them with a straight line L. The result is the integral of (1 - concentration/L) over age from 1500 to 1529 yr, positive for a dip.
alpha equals 1.29 yr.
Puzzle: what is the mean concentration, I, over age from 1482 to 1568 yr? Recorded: 23.8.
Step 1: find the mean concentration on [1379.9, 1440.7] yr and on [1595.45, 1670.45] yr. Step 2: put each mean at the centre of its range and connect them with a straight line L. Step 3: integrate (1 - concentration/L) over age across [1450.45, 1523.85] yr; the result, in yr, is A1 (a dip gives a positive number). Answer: 5.1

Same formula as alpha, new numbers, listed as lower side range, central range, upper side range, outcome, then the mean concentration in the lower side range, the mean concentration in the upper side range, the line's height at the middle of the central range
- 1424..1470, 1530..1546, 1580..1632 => -1.5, 25.2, 21.6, 23.1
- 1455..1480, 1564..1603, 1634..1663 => 9.2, 27.5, 25.8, 26.4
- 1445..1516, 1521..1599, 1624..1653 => 8.1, 25.1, 26.1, 25.6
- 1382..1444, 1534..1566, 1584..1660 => -1.4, 26.7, 23.1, 24.3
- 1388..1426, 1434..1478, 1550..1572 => 2.8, 27.6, 25.8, 27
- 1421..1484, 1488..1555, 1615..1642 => 7.3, 25.8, 26.4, 26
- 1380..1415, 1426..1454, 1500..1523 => 1.9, 28.2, 20.9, 25.5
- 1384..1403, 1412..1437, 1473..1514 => 0.3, 28.8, 24.2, 27.4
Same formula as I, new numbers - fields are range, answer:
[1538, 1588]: 24.9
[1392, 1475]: 26.2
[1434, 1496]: 25.4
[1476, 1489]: 26.5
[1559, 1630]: 22.7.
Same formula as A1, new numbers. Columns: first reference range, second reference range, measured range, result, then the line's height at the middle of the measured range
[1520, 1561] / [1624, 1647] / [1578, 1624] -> 8.2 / 25.5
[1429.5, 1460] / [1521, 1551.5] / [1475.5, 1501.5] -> -1.2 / 24.3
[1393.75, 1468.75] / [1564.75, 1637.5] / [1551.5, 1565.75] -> -1.3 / 23.6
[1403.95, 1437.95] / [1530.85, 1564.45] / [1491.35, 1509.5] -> 2.1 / 26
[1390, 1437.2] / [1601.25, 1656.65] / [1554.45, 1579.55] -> 0.1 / 26.1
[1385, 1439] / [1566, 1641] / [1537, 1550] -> -0.3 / 24.4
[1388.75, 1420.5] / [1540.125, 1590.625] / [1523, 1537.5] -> 0.6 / 25.1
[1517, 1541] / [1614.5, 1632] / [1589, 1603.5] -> 6.9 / 25.6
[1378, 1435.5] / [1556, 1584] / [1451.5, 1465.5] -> -0.3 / 27.2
